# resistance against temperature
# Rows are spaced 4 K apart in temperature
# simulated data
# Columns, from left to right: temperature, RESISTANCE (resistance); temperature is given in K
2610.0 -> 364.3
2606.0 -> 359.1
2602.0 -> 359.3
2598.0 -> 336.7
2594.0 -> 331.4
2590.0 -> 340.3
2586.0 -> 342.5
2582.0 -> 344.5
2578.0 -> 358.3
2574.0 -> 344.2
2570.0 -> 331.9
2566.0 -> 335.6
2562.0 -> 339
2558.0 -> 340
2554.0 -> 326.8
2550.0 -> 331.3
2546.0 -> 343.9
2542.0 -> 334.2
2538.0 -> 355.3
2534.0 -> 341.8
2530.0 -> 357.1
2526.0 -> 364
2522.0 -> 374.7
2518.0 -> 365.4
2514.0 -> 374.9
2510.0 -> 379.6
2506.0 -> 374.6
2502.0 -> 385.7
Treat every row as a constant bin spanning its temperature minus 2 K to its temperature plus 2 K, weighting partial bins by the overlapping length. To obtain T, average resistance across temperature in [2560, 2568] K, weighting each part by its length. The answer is 337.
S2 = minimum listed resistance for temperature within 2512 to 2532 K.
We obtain 357.1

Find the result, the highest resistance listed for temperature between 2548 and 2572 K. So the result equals 340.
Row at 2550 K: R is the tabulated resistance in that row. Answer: 331.3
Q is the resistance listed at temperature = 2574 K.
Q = 344.2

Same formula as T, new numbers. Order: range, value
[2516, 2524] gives 370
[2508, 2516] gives 377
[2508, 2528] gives 372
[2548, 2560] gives 333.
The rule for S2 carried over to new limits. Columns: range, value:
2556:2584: 331.9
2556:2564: 339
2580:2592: 340.3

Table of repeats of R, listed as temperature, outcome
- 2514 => 374.9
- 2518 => 365.4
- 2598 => 336.7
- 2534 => 341.8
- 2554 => 326.8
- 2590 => 340.3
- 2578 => 358.3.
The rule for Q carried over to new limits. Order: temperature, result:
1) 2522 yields 374.7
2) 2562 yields 339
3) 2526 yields 364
